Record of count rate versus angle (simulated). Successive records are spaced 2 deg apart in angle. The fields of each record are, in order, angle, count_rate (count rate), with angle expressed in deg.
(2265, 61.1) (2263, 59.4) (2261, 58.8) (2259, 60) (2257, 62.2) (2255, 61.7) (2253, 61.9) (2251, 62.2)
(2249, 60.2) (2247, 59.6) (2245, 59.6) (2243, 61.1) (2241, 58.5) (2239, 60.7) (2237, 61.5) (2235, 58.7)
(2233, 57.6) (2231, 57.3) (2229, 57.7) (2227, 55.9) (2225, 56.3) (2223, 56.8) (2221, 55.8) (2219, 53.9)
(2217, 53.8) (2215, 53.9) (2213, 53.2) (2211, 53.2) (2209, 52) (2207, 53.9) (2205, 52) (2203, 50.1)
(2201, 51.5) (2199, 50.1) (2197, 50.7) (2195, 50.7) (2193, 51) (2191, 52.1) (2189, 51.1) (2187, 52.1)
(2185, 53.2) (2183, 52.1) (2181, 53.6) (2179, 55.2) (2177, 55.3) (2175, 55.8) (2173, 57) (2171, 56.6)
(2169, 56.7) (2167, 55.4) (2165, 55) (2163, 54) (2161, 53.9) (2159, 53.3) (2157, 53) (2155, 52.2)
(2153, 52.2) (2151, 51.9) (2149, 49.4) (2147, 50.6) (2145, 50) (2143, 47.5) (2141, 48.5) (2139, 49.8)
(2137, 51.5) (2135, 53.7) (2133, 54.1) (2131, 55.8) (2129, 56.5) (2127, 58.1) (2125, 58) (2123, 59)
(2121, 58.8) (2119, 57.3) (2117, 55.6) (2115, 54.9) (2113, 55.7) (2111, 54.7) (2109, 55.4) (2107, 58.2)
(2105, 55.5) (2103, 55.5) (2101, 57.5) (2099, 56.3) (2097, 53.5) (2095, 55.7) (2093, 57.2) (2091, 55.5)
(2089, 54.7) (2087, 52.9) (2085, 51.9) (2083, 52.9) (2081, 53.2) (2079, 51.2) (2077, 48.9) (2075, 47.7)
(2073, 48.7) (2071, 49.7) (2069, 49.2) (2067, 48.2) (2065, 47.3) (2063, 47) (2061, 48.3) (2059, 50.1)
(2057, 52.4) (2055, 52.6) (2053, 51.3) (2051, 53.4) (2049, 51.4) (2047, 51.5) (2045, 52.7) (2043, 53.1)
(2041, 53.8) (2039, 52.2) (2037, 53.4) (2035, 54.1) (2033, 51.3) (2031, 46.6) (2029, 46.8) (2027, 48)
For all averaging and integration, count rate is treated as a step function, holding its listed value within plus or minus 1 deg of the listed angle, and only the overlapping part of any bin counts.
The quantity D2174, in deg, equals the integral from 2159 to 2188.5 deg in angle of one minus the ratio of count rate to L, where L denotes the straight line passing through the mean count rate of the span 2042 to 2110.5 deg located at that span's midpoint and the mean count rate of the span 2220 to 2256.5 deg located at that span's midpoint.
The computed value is 1.0 deg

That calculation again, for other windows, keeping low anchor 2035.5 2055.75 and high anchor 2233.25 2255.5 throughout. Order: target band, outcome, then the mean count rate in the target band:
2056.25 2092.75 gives 2.1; 50.7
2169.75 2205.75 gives 3.3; 52.8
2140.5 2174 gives 2.4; 52.8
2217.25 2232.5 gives 0.9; 56.2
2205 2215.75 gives 1.1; 53.1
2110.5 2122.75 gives -0.2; 56.4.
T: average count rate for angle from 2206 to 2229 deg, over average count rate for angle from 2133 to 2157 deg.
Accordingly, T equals 1.07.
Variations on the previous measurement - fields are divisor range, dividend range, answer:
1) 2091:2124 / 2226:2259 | 1.06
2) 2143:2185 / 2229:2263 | 1.12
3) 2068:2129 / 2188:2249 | 1.01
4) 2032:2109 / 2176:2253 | 1.05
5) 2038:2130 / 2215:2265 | 1.10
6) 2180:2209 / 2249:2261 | 1.18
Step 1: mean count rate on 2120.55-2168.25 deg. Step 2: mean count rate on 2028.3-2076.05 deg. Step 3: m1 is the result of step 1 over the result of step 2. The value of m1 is 1.06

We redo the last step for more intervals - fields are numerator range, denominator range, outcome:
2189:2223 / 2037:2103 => 1.01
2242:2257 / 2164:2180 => 1.09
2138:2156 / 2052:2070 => 1.01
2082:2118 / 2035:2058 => 1.05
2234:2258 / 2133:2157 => 1.19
